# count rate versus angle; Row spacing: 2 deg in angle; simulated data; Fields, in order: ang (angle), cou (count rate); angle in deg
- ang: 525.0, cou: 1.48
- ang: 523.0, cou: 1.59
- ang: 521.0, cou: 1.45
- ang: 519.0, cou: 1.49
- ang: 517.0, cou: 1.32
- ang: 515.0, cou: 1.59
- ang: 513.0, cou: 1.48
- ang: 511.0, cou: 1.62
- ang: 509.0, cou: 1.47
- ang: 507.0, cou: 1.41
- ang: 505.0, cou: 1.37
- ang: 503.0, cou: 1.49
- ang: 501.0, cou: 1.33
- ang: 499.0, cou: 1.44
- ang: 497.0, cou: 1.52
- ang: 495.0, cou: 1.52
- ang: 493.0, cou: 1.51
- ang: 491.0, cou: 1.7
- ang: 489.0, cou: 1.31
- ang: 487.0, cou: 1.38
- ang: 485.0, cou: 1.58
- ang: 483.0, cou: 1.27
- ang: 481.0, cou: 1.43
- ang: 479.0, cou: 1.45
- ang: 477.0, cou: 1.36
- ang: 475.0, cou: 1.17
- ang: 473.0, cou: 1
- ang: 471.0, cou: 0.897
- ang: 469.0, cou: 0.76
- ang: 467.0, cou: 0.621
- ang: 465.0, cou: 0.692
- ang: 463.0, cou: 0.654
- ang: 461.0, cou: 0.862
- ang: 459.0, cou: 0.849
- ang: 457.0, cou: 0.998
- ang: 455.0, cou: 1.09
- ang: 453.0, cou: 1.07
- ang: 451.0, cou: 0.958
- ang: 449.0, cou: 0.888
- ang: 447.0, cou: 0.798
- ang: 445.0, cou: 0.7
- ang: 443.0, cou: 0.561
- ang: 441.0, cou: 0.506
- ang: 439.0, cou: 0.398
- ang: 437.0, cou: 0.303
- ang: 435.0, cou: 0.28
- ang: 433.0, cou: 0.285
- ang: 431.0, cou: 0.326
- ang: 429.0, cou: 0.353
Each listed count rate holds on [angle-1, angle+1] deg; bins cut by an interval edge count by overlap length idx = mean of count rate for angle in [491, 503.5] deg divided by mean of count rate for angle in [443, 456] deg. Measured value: 1.67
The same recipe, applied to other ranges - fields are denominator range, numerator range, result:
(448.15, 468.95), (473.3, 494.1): 1.62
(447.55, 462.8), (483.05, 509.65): 1.55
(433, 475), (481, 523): 1.97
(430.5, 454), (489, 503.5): 2.50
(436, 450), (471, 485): 2.15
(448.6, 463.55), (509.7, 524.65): 1.62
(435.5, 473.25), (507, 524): 1.97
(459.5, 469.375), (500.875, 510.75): 1.99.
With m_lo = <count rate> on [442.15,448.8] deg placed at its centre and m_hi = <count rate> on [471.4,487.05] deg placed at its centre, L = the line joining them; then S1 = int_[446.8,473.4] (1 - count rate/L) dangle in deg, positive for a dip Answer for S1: 2.2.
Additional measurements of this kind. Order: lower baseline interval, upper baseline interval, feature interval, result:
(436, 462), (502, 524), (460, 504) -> -2.8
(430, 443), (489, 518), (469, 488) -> -3.3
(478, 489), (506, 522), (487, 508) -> -0.2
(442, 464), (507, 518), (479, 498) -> -3.6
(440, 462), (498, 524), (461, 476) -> 2.9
